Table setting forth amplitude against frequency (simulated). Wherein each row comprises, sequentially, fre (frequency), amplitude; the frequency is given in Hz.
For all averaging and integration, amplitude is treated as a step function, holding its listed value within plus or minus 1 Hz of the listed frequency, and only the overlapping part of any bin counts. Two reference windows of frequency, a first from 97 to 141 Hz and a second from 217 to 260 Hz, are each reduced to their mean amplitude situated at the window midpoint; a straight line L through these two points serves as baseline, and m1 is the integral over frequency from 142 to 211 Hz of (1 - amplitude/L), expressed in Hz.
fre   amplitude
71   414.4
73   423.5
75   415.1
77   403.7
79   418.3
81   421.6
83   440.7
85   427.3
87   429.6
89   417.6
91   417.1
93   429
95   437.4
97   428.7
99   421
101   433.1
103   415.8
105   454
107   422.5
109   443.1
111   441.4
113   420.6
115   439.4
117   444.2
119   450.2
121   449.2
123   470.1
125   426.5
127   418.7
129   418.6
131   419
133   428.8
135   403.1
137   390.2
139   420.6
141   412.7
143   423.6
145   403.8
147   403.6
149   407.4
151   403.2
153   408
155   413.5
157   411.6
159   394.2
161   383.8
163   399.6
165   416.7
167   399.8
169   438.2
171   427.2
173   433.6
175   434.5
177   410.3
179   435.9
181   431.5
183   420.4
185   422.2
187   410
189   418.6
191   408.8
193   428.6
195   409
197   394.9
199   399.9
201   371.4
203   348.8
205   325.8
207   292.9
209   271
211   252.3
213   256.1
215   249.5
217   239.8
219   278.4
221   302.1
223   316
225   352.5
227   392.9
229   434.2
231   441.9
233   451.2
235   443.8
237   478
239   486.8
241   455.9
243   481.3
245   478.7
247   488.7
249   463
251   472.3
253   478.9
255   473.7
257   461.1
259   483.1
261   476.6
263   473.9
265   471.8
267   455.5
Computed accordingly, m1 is 5.1 Hz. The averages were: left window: 430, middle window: 398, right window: 430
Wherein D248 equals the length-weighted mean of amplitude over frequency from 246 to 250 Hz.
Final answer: 476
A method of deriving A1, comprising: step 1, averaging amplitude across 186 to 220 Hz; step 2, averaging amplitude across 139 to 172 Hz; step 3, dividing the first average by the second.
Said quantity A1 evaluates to 0.8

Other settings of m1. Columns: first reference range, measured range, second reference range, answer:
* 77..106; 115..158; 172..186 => 0.63 Hz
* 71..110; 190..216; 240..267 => 6.75 Hz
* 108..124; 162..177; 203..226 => -2.56 Hz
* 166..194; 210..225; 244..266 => 5.78 Hz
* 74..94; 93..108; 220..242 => -0.33 Hz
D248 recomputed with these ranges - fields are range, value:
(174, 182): 428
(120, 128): 441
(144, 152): 404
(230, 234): 447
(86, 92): 421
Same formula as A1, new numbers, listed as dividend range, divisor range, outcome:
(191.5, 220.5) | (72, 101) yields 0.76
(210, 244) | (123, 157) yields 0.90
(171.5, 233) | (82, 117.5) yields 0.85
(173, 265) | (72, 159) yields 0.95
